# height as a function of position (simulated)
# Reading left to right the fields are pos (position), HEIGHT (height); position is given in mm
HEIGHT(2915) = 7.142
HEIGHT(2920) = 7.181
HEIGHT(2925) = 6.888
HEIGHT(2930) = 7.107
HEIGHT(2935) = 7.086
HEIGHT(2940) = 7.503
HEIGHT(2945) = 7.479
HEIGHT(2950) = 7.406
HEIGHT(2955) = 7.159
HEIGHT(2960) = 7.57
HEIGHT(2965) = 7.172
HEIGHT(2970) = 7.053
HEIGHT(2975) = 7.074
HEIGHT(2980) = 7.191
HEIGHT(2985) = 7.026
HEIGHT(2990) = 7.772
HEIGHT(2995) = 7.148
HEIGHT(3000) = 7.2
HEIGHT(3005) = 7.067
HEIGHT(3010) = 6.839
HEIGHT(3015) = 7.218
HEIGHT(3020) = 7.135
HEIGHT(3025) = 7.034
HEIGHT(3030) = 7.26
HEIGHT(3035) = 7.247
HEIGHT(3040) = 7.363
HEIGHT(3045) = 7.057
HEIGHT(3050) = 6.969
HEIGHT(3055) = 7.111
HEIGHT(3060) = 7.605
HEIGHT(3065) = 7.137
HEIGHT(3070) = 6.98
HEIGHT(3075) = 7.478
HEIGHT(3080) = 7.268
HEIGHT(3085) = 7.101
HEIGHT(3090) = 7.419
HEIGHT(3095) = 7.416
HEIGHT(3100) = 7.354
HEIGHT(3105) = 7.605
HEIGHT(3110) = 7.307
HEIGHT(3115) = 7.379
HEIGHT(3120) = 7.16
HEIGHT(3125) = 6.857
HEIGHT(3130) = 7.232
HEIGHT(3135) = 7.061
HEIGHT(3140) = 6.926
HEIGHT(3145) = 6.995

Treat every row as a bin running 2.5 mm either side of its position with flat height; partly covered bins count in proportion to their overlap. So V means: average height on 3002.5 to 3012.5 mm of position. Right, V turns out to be 6.95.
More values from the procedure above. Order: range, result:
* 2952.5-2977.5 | 7.21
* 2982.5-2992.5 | 7.4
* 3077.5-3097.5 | 7.3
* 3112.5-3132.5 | 7.16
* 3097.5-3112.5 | 7.42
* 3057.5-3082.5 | 7.29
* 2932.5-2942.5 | 7.29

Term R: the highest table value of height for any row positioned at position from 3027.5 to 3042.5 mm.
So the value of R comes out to 7.363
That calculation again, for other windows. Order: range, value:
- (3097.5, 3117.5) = 7.605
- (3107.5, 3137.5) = 7.379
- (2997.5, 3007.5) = 7.2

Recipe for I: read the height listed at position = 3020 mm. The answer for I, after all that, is 7.135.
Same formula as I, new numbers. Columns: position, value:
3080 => 7.268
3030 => 7.26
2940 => 7.503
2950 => 7.406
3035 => 7.247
